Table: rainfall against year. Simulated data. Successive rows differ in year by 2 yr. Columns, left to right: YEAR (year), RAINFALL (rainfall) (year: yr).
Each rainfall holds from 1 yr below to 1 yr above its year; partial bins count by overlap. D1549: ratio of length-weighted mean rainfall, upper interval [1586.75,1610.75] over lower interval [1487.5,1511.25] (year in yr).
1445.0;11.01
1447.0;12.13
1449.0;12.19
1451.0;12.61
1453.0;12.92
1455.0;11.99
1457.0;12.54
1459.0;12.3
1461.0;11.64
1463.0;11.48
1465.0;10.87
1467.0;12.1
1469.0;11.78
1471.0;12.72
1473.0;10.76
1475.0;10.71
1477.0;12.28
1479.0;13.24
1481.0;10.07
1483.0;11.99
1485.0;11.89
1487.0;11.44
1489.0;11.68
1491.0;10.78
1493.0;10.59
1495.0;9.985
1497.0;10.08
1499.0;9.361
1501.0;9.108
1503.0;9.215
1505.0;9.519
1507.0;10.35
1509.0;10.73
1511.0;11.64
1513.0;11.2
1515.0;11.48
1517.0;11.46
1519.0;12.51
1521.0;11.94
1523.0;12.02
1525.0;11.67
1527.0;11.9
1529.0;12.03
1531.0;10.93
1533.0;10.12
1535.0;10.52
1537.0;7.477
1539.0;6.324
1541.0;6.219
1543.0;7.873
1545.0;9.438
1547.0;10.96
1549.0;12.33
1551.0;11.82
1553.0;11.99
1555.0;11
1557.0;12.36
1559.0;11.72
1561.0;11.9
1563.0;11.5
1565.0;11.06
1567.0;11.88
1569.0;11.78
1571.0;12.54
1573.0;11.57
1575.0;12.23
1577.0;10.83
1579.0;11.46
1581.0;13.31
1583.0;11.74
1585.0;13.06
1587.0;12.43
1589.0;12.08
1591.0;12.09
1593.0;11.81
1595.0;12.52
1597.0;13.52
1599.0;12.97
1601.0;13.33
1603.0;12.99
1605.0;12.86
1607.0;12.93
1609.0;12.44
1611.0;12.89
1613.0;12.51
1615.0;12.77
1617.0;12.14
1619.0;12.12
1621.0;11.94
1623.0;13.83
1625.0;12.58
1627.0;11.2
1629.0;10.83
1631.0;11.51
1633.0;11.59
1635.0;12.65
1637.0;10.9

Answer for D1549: 1.2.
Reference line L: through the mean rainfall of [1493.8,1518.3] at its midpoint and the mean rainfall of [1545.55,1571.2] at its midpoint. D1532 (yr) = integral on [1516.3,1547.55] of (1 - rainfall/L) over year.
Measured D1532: 2.3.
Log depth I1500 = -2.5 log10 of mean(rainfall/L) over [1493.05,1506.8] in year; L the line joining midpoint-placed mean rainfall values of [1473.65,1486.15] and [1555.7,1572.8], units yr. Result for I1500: 0.21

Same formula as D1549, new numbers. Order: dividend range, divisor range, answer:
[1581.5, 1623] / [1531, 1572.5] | 1.19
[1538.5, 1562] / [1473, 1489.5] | 0.90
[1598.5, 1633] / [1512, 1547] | 1.20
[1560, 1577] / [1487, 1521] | 1.10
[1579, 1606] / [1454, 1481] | 1.07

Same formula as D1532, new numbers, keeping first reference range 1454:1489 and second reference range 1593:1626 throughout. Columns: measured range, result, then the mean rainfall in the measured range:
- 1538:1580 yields 5.06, 10.9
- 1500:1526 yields 2.30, 11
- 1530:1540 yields 2.56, 9.07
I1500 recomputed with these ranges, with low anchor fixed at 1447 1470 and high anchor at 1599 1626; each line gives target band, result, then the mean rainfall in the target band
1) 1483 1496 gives 0.10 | 11.1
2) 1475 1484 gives 0.03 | 11.8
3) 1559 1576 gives 0.06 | 11.8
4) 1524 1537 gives 0.14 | 10.9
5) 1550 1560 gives 0.06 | 11.8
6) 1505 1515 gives 0.13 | 10.9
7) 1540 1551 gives 0.28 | 9.59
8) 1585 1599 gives 0.01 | 12.5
